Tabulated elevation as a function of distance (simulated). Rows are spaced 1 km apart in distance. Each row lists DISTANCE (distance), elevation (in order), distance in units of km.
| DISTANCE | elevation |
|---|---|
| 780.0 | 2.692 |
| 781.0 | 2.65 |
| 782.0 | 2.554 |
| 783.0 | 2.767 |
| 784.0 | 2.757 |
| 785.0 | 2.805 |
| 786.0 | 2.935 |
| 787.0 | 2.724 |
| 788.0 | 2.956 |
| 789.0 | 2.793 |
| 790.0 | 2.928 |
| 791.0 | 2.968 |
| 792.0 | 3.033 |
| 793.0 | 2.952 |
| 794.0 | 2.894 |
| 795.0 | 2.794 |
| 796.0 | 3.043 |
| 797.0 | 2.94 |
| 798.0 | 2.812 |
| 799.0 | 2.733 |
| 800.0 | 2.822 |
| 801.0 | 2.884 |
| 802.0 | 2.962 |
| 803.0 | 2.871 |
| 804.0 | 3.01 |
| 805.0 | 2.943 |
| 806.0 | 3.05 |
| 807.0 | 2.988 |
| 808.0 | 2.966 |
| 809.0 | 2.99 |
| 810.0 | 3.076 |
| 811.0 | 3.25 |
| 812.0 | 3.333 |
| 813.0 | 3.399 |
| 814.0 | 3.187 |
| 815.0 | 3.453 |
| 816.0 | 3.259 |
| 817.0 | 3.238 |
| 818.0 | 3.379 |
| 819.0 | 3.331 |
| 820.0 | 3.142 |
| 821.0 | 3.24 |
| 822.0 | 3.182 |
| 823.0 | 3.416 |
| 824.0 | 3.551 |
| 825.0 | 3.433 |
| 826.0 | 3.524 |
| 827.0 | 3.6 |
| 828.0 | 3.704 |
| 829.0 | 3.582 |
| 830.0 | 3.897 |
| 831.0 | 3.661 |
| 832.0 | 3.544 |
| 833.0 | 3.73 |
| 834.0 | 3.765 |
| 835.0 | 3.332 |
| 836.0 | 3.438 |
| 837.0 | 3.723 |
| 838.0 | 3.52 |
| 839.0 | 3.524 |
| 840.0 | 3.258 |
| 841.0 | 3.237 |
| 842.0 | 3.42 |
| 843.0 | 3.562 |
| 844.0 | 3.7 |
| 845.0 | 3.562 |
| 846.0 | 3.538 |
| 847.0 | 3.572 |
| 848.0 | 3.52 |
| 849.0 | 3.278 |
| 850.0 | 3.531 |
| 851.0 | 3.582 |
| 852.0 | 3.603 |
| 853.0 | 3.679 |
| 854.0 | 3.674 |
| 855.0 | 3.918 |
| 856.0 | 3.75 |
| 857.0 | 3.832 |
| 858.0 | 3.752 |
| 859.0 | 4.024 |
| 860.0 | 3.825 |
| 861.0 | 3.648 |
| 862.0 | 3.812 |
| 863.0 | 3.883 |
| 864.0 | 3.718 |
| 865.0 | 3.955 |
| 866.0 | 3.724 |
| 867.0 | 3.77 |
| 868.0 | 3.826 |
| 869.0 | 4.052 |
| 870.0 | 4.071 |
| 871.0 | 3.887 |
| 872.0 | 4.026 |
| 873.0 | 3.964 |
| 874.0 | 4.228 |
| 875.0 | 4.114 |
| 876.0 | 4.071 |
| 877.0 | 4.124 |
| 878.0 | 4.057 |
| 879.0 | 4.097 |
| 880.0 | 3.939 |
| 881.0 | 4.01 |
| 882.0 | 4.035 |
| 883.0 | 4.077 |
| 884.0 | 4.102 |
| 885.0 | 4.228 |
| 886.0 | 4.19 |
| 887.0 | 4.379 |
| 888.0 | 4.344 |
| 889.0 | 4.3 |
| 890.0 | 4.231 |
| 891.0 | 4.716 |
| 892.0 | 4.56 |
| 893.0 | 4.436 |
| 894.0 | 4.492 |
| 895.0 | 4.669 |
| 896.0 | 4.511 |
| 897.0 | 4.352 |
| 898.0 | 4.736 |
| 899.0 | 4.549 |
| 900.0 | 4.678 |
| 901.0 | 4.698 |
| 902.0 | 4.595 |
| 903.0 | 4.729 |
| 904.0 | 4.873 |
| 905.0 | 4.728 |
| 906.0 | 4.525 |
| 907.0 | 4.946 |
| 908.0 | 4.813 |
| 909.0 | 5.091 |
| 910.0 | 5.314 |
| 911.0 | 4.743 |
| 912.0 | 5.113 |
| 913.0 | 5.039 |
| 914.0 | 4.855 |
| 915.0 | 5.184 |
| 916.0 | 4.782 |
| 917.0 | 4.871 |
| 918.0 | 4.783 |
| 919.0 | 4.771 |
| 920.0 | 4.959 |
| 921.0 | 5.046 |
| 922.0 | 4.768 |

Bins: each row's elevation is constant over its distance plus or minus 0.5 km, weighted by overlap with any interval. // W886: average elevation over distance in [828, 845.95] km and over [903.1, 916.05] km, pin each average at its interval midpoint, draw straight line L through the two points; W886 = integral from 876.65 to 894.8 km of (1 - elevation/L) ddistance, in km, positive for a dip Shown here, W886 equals 0.9 km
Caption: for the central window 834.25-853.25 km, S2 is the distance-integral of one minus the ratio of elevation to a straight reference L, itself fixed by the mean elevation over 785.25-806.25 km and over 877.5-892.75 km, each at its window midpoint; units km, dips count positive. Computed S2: 0.6 km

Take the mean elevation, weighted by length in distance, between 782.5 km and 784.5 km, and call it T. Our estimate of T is 2.76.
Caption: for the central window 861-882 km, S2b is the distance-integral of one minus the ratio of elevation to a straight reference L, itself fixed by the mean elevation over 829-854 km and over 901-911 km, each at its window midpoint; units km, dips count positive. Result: 0.9 km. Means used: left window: 3.55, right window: 4.83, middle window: 3.96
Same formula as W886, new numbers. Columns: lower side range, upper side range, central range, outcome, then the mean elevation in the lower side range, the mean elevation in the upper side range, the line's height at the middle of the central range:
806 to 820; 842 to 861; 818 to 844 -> -0.6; 3.21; 3.65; 3.42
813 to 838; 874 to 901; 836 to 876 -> 1.7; 3.47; 4.31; 3.89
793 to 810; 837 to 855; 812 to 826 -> -0.7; 2.92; 3.53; 3.16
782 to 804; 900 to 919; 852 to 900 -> 2.2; 2.87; 4.86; 4.29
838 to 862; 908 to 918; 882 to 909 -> 0.5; 3.61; 4.98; 4.6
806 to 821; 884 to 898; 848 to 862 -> 0.6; 3.21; 4.42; 3.86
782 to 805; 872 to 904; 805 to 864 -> 0.2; 2.88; 4.33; 3.51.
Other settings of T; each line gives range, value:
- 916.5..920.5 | 4.85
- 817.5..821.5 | 3.27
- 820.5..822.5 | 3.21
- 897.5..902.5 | 4.65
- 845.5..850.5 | 3.49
